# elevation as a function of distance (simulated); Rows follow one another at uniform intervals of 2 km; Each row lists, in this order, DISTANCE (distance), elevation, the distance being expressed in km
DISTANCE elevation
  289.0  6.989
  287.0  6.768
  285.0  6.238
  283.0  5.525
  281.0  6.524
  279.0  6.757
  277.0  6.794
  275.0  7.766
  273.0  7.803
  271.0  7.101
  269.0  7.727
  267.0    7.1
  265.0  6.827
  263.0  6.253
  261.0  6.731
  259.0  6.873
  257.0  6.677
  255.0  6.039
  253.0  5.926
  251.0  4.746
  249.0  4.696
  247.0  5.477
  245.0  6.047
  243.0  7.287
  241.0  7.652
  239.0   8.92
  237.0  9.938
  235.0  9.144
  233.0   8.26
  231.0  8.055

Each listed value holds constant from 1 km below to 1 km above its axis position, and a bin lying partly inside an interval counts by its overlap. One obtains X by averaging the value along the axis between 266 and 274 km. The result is 7.43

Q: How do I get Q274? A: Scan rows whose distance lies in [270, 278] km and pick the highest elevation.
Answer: 7.803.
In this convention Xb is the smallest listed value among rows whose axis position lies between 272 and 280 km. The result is 6.757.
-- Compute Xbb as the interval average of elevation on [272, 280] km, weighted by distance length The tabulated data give 7.28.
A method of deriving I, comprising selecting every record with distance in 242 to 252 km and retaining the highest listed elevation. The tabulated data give 7.287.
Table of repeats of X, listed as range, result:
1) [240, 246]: 7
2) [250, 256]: 5.57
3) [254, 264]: 6.51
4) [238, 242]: 8.29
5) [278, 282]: 6.64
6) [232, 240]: 9.07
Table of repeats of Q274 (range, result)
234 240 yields 9.938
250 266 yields 6.873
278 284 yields 6.757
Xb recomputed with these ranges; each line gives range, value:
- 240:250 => 4.696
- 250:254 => 4.746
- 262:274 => 6.253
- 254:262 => 6.039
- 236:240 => 8.92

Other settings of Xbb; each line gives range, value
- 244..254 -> 5.38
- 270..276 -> 7.56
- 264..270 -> 7.22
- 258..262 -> 6.8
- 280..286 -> 6.1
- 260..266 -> 6.6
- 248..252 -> 4.72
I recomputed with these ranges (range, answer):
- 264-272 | 7.727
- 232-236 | 9.144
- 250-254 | 5.926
